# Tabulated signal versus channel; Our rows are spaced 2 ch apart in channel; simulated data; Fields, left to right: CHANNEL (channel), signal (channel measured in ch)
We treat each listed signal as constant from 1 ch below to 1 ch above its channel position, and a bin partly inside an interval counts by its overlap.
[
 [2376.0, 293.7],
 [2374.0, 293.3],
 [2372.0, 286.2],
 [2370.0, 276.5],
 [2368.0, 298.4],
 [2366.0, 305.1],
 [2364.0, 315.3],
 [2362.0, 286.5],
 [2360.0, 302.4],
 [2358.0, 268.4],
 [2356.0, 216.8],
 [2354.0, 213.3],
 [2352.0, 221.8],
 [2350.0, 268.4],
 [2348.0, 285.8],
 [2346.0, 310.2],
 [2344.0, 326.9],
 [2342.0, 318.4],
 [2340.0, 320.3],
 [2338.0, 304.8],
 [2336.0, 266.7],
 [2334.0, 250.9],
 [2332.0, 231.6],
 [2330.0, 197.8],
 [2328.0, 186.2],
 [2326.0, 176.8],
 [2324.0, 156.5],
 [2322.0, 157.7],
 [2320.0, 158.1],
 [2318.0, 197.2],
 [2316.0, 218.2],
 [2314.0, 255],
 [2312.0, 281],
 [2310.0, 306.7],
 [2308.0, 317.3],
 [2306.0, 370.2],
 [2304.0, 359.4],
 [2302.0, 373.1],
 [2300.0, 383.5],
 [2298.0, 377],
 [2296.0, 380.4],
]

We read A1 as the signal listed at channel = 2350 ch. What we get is 268.4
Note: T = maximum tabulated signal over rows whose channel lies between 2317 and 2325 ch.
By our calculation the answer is 197.2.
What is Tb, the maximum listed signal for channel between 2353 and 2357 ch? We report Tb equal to 216.8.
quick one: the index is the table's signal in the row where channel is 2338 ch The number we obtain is 304.8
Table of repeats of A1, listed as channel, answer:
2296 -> 380.4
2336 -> 266.7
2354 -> 213.3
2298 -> 377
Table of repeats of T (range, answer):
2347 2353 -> 285.8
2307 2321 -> 317.3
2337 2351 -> 326.9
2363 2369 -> 315.3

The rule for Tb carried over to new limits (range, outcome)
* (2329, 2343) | 320.3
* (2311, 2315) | 281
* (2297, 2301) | 383.5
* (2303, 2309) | 370.2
